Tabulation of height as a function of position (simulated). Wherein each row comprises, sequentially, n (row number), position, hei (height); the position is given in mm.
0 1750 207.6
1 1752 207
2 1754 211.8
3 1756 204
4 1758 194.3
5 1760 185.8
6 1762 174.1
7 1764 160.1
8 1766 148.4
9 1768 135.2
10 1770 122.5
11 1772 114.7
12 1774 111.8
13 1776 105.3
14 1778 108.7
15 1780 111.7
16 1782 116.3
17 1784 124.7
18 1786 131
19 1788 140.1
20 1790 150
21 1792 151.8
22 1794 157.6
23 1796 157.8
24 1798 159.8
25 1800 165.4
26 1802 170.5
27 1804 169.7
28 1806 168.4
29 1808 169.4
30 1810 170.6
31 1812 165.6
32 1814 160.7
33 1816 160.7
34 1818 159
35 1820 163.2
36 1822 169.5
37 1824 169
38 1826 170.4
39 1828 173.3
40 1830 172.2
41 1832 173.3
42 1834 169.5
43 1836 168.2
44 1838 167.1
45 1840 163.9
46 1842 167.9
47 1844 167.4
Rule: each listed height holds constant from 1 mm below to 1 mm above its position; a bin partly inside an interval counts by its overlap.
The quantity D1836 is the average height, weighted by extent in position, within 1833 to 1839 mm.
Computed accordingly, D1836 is 168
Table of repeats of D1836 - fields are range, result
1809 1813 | 168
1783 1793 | 140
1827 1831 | 173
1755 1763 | 190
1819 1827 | 168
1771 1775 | 113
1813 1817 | 161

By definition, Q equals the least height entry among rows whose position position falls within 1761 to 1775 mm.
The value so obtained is 111.8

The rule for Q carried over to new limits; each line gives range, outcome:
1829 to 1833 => 172.2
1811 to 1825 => 159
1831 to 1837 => 168.2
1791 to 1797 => 151.8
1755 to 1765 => 160.1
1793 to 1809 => 157.6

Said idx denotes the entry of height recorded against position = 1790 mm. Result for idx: 150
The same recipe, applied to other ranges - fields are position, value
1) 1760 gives 185.8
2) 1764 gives 160.1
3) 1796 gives 157.8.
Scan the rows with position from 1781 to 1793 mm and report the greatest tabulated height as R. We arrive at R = 151.8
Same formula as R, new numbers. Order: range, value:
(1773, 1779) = 111.8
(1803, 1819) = 170.6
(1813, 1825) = 169.5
